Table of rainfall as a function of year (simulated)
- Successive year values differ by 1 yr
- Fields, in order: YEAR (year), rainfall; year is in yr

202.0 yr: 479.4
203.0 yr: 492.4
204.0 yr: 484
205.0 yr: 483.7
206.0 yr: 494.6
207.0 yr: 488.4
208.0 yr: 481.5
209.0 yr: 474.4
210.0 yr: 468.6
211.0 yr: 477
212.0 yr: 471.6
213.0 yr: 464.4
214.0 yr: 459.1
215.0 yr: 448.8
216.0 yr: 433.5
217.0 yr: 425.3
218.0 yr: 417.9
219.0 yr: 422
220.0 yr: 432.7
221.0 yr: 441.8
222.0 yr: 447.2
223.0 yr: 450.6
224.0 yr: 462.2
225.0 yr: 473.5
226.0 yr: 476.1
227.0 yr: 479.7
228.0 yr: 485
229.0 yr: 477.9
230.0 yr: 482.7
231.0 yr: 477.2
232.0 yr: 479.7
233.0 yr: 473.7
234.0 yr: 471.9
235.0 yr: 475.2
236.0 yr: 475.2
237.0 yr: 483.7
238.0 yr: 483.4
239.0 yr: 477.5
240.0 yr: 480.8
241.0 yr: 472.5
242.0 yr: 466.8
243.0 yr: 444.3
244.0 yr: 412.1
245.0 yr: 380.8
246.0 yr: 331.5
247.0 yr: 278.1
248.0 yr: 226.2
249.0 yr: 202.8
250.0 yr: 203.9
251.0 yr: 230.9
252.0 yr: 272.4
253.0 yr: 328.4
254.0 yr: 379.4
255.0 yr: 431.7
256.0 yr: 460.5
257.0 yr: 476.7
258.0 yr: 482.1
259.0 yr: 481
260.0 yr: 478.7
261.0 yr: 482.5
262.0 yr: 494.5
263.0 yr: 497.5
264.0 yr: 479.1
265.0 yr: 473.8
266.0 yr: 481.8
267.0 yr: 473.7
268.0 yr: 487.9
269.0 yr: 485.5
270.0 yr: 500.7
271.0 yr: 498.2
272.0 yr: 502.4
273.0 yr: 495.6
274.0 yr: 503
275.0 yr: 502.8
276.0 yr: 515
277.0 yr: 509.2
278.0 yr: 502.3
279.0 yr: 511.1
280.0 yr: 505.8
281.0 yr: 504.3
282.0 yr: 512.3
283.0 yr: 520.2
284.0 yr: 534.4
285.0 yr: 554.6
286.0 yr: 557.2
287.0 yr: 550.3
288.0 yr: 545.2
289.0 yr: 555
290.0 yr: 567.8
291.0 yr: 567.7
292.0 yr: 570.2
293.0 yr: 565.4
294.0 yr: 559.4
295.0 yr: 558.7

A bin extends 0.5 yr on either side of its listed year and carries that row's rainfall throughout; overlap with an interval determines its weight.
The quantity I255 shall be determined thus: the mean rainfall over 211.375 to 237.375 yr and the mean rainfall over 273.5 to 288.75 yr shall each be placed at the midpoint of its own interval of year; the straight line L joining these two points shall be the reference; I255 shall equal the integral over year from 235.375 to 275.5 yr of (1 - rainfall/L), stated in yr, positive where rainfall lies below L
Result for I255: 5.3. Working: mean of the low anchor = 461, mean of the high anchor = 522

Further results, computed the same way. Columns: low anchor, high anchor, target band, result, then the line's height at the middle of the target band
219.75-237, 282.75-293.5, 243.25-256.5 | 4.8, 500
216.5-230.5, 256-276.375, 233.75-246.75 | 0.6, 468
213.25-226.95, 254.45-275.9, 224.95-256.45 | 3.5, 464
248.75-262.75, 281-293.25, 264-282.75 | -0.8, 479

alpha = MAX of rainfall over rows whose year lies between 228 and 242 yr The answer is 485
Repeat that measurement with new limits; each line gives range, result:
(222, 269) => 497.5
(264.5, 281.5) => 515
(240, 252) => 480.8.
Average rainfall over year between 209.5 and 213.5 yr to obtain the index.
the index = 470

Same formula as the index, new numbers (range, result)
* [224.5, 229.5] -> 478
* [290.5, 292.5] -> 569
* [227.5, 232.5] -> 480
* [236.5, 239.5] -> 482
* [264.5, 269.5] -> 481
